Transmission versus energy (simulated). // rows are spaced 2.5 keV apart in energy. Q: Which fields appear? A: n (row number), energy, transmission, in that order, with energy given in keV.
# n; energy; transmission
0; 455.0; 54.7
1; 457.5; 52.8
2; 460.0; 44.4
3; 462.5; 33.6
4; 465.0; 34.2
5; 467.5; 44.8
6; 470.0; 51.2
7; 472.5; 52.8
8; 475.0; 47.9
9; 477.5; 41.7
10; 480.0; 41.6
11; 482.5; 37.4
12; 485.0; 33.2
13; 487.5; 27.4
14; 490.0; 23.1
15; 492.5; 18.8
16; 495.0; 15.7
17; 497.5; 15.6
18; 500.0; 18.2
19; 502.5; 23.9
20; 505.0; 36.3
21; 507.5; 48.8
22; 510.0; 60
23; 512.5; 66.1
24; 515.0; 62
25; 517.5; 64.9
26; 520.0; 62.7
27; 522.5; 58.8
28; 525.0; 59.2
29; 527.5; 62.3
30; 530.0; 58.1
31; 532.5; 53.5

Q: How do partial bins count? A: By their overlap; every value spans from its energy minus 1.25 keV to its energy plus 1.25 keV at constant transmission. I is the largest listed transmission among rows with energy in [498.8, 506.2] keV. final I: 36.3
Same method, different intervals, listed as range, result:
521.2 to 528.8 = 62.3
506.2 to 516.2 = 66.1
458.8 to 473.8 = 52.8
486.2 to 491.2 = 27.4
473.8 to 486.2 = 47.9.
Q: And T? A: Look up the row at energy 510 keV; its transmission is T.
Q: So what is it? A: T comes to 60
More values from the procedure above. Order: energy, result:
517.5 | 64.9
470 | 51.2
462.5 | 33.6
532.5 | 53.5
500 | 18.2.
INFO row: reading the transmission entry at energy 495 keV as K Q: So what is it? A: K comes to 15.7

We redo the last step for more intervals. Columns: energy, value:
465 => 34.2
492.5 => 18.8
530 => 58.1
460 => 44.4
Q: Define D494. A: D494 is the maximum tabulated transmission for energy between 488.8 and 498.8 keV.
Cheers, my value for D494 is 23.1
